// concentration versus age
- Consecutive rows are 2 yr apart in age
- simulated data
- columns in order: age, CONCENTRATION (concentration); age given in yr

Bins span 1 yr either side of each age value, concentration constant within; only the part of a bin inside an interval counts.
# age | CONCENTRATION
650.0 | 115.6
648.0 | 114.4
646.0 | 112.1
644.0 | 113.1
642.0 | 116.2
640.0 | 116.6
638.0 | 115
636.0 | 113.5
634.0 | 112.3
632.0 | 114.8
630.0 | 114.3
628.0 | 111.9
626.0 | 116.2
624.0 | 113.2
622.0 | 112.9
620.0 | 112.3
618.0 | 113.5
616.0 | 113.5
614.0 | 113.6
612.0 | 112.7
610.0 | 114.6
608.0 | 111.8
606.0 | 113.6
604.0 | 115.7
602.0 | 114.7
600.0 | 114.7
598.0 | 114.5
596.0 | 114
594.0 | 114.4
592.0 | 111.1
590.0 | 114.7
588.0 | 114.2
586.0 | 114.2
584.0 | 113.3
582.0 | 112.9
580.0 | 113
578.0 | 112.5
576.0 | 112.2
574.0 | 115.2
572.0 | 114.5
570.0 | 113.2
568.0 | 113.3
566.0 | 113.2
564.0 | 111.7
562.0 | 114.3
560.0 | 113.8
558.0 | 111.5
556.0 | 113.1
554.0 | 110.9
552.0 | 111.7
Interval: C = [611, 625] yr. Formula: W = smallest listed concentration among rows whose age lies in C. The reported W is 112.3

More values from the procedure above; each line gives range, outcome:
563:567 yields 111.7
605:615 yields 111.8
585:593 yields 111.1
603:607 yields 113.6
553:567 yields 110.9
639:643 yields 116.2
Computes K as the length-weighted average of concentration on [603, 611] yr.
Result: 114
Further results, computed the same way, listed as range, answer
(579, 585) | 113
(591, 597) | 113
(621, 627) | 114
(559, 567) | 113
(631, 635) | 114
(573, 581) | 113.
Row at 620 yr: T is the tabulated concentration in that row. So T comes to 112.3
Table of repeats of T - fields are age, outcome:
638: 115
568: 113.3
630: 114.3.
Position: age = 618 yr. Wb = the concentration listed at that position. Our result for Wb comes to 113.5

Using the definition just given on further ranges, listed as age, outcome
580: 113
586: 114.2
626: 116.2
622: 112.9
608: 111.8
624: 113.2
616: 113.5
